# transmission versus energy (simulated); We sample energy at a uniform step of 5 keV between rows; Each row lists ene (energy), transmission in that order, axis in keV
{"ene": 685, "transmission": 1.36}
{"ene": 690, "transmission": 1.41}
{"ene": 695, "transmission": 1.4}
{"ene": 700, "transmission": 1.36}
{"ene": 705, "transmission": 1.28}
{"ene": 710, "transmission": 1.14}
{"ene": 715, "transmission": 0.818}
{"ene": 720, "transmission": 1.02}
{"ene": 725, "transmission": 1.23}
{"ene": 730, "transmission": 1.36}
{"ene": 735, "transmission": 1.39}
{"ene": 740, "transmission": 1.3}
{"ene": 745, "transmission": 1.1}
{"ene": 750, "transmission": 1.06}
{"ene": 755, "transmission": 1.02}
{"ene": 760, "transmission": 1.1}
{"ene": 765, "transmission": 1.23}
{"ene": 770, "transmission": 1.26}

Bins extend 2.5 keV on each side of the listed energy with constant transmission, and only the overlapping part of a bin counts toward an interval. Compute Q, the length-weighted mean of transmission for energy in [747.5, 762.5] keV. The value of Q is 1.06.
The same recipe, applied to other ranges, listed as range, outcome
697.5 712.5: 1.26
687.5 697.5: 1.41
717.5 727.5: 1.12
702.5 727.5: 1.1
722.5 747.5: 1.28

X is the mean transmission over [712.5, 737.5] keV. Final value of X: 1.16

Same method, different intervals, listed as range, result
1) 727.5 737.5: 1.38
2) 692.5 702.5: 1.38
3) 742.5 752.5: 1.08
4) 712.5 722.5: 0.919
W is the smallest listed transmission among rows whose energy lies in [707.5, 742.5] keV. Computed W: 0.818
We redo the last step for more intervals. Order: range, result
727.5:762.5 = 1.02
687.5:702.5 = 1.36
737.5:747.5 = 1.1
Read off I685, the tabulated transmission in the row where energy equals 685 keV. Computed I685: 1.36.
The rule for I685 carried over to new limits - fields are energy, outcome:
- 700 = 1.36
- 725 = 1.23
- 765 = 1.23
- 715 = 0.818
